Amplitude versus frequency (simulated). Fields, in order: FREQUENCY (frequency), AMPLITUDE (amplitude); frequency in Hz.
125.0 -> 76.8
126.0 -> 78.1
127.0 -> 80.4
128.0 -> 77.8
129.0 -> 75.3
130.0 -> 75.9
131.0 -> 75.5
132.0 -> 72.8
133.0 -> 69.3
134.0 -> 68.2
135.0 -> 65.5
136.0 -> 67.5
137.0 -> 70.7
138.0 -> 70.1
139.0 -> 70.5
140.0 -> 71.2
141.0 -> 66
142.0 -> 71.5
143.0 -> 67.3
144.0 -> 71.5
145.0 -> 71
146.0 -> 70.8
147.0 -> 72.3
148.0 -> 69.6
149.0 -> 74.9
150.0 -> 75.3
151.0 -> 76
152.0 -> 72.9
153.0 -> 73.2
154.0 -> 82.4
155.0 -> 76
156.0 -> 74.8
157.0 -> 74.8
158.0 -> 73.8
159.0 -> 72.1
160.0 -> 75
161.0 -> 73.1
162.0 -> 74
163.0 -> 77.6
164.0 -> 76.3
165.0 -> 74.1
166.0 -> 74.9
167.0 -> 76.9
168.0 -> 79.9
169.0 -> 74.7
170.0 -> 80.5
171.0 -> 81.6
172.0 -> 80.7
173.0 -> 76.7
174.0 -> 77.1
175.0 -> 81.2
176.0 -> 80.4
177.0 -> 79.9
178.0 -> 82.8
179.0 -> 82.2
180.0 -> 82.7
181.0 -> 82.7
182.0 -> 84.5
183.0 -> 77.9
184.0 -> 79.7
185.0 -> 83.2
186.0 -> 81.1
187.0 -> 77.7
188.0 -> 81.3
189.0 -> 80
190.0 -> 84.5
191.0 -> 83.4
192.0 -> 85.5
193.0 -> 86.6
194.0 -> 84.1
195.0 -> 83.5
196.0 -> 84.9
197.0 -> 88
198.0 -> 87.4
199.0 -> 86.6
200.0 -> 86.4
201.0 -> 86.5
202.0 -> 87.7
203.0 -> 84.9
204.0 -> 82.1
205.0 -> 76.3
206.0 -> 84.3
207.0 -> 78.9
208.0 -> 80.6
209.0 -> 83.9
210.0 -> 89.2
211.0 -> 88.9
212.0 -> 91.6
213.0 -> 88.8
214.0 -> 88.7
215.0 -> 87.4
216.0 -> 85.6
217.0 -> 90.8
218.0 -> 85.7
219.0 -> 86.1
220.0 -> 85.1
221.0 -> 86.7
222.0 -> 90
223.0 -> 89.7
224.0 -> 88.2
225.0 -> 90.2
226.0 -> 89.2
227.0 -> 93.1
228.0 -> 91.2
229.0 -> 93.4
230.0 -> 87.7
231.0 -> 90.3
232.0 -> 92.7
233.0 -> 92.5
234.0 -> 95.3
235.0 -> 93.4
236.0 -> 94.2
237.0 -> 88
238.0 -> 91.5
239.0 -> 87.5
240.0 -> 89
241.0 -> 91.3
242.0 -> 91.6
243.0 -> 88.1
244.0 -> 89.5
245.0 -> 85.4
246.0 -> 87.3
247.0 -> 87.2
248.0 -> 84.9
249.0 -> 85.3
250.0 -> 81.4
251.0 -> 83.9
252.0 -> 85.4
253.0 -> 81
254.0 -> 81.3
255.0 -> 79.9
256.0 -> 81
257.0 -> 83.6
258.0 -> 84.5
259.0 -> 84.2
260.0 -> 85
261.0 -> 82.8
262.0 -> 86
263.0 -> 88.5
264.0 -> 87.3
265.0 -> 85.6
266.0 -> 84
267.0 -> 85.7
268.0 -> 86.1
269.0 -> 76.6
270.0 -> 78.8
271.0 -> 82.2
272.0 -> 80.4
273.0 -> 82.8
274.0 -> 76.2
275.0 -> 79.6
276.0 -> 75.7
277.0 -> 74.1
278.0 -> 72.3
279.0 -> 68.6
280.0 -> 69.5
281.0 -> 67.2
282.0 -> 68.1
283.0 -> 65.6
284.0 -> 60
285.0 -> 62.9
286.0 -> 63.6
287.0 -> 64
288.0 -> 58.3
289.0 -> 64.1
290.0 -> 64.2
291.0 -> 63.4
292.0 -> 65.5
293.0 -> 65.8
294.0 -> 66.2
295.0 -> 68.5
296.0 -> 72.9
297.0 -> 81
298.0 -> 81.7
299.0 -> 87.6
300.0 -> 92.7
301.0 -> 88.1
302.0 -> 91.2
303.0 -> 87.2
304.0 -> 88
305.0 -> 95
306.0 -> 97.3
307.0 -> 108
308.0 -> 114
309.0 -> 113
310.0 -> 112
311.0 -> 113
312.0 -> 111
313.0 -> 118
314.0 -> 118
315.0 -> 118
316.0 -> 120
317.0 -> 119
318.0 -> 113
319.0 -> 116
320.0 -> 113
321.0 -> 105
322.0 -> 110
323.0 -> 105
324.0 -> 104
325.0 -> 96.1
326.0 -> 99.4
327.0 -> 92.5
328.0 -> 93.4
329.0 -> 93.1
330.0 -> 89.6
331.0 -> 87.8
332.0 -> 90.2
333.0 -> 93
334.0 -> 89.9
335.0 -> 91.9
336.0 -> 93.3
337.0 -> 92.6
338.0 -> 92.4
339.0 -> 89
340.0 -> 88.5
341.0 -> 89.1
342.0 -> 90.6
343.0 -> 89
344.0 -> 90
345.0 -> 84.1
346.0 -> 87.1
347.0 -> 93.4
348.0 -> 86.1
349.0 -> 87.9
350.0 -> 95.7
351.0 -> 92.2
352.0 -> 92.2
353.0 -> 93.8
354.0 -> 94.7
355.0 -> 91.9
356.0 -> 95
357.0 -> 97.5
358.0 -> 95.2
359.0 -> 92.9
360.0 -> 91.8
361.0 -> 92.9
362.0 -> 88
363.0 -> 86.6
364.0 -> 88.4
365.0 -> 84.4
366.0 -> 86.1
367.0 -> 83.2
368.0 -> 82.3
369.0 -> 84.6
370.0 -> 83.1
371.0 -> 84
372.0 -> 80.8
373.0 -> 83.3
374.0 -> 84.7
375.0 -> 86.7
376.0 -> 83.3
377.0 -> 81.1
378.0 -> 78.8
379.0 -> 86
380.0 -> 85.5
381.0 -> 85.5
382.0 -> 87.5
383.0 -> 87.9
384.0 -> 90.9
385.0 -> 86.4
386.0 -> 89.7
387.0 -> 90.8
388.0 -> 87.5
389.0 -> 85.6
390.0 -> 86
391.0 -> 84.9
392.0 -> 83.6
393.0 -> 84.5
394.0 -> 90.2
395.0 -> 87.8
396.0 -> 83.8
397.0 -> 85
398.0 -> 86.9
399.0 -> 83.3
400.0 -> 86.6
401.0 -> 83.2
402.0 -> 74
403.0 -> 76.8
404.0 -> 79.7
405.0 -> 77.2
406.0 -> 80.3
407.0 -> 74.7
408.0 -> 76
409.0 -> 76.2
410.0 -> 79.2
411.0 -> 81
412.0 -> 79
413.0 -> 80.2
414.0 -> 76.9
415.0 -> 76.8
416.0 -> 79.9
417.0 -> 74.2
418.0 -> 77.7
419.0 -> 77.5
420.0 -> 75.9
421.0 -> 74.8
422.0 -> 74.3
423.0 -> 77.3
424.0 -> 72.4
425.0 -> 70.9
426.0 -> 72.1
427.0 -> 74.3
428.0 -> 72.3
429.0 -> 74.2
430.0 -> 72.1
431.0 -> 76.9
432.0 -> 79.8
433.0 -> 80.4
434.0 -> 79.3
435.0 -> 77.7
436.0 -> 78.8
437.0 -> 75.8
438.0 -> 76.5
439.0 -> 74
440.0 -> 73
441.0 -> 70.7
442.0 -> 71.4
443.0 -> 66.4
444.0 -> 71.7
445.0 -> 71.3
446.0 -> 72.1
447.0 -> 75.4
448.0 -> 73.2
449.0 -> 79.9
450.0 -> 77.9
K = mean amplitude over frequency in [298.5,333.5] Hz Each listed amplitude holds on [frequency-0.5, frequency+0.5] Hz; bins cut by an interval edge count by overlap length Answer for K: 103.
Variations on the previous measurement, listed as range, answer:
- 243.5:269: 84.5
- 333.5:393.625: 88.2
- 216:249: 89.5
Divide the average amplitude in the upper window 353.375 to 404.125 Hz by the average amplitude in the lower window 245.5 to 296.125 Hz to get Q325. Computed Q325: 1.13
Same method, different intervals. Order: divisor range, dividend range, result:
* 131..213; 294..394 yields 1.18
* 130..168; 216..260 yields 1.21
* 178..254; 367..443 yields 0.93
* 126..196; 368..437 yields 1.06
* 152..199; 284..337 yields 1.16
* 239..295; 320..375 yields 1.17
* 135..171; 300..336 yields 1.39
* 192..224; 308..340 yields 1.20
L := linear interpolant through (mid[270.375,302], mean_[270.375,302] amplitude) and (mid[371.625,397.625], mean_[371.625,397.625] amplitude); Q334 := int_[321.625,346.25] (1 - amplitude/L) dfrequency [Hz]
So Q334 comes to -4.4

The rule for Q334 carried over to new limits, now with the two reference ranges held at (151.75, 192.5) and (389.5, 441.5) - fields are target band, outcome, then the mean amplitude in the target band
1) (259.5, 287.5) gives 0.77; 76.4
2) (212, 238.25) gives -3.75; 89.8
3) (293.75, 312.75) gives -3.69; 93.8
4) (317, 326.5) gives -3.51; 107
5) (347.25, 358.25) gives -2.02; 92.9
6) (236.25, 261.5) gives -2.29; 85.7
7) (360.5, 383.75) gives -1.96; 85.1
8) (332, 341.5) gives -1.52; 91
